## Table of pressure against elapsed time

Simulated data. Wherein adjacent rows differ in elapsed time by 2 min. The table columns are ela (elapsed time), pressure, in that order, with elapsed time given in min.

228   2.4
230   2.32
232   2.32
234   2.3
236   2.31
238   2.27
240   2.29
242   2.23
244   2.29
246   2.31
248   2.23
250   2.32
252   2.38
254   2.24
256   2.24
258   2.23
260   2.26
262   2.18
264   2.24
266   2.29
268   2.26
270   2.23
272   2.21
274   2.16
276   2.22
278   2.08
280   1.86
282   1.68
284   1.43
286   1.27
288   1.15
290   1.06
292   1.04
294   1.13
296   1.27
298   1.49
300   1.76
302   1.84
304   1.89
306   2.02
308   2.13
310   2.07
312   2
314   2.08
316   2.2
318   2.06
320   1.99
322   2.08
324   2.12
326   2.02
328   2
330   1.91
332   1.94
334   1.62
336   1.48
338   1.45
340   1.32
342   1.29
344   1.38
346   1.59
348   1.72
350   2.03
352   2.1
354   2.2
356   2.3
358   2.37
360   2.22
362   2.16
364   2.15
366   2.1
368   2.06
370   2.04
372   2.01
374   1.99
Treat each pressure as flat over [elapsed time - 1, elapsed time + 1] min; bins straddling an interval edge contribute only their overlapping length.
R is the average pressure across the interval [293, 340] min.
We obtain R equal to 1.84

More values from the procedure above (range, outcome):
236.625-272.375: 2.26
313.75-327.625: 2.07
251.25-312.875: 1.88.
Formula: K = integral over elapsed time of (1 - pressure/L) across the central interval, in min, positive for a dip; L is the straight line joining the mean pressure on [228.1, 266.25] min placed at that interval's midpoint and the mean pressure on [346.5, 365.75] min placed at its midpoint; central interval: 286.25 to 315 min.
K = 7.5 min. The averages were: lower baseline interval 2.28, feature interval 1.63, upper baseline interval 2.12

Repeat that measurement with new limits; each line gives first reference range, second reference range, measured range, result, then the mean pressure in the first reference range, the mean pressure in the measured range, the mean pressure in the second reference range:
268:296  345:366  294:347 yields 2.3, 1.66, 1.79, 2.08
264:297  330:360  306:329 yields -4.0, 1.72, 2.07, 1.79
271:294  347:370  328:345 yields 3.4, 1.63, 1.58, 2.12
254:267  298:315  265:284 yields 0.7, 2.24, 2.07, 1.95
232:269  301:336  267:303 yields 7.7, 2.27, 1.67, 1.98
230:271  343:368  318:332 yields 0.5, 2.27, 2.02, 2.03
